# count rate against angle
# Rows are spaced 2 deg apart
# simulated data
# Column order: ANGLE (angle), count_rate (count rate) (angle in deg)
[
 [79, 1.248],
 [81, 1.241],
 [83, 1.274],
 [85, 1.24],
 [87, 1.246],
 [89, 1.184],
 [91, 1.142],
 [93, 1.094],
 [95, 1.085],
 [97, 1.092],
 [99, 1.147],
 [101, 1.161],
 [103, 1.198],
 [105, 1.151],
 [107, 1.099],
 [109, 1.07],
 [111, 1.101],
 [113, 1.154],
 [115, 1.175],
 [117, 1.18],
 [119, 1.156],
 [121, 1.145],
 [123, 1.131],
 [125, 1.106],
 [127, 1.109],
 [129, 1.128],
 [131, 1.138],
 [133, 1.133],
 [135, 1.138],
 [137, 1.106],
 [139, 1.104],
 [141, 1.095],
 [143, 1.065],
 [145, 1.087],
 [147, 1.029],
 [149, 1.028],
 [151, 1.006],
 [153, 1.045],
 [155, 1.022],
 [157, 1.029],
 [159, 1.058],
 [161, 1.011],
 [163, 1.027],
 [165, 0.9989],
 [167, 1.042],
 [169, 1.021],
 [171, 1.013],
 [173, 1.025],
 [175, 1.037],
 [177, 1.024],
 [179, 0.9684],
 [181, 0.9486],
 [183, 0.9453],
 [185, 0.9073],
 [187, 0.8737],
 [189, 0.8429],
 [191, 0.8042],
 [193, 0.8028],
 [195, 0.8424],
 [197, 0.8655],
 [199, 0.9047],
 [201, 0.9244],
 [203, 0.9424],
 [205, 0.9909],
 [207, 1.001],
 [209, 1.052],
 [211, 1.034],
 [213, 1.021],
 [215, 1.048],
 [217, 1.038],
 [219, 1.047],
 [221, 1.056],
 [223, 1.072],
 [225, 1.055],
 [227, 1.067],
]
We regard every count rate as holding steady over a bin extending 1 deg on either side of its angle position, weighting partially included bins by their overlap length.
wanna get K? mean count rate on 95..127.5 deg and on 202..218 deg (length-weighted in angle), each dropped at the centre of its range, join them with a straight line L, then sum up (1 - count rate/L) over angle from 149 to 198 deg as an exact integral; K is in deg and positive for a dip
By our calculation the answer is 4.4 deg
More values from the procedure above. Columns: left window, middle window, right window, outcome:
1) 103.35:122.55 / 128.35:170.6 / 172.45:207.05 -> -1.0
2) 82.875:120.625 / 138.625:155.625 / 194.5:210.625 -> 0.1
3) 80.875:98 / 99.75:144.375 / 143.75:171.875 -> -1.0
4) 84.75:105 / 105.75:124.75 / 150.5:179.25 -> -0.3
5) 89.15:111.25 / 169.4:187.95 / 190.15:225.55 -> 0.7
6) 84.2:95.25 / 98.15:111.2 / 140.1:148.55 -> 0.1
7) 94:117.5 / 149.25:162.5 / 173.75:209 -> -0.2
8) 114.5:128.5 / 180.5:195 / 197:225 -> 2.4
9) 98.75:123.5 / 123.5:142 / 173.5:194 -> -0.7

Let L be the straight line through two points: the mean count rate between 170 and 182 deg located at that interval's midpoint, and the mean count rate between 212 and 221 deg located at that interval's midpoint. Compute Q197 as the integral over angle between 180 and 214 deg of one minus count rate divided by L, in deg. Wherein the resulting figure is 3.3 deg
